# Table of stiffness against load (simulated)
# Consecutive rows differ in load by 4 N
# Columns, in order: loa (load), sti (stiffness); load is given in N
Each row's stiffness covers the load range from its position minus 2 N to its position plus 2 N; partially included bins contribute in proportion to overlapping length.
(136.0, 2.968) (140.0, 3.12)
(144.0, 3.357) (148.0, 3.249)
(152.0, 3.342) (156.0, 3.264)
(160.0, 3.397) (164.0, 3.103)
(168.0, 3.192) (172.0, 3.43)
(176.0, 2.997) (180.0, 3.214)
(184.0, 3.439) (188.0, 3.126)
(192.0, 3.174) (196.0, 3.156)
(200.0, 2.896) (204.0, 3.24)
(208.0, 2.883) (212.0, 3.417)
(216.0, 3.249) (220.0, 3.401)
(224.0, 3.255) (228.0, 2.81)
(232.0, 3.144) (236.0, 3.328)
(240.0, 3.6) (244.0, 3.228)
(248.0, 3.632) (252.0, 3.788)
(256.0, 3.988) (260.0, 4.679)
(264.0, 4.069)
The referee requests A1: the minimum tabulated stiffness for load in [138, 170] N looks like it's 3.103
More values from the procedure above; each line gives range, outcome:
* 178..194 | 3.126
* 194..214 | 2.883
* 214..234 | 2.81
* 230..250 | 3.144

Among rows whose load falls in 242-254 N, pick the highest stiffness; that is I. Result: 3.788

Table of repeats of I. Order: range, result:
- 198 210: 3.24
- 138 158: 3.357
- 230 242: 3.6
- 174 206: 3.439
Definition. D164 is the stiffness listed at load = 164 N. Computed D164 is 3.103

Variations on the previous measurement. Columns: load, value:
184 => 3.439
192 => 3.174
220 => 3.401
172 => 3.43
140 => 3.12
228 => 2.81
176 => 2.997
